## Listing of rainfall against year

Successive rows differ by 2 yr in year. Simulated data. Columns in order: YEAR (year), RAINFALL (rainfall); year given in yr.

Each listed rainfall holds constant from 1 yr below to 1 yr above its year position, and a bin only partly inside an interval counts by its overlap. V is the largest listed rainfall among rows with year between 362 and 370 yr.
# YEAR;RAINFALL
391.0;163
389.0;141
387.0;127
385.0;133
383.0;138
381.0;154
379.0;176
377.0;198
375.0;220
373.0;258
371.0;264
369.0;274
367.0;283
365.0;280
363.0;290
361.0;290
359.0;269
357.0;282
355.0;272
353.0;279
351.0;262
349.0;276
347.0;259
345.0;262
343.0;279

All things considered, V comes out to 290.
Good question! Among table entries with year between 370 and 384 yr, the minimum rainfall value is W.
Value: 138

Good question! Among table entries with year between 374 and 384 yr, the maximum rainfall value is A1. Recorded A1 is 220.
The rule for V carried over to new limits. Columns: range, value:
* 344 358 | 282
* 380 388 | 154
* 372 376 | 258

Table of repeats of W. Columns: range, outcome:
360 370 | 274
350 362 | 262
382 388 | 127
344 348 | 259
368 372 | 264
